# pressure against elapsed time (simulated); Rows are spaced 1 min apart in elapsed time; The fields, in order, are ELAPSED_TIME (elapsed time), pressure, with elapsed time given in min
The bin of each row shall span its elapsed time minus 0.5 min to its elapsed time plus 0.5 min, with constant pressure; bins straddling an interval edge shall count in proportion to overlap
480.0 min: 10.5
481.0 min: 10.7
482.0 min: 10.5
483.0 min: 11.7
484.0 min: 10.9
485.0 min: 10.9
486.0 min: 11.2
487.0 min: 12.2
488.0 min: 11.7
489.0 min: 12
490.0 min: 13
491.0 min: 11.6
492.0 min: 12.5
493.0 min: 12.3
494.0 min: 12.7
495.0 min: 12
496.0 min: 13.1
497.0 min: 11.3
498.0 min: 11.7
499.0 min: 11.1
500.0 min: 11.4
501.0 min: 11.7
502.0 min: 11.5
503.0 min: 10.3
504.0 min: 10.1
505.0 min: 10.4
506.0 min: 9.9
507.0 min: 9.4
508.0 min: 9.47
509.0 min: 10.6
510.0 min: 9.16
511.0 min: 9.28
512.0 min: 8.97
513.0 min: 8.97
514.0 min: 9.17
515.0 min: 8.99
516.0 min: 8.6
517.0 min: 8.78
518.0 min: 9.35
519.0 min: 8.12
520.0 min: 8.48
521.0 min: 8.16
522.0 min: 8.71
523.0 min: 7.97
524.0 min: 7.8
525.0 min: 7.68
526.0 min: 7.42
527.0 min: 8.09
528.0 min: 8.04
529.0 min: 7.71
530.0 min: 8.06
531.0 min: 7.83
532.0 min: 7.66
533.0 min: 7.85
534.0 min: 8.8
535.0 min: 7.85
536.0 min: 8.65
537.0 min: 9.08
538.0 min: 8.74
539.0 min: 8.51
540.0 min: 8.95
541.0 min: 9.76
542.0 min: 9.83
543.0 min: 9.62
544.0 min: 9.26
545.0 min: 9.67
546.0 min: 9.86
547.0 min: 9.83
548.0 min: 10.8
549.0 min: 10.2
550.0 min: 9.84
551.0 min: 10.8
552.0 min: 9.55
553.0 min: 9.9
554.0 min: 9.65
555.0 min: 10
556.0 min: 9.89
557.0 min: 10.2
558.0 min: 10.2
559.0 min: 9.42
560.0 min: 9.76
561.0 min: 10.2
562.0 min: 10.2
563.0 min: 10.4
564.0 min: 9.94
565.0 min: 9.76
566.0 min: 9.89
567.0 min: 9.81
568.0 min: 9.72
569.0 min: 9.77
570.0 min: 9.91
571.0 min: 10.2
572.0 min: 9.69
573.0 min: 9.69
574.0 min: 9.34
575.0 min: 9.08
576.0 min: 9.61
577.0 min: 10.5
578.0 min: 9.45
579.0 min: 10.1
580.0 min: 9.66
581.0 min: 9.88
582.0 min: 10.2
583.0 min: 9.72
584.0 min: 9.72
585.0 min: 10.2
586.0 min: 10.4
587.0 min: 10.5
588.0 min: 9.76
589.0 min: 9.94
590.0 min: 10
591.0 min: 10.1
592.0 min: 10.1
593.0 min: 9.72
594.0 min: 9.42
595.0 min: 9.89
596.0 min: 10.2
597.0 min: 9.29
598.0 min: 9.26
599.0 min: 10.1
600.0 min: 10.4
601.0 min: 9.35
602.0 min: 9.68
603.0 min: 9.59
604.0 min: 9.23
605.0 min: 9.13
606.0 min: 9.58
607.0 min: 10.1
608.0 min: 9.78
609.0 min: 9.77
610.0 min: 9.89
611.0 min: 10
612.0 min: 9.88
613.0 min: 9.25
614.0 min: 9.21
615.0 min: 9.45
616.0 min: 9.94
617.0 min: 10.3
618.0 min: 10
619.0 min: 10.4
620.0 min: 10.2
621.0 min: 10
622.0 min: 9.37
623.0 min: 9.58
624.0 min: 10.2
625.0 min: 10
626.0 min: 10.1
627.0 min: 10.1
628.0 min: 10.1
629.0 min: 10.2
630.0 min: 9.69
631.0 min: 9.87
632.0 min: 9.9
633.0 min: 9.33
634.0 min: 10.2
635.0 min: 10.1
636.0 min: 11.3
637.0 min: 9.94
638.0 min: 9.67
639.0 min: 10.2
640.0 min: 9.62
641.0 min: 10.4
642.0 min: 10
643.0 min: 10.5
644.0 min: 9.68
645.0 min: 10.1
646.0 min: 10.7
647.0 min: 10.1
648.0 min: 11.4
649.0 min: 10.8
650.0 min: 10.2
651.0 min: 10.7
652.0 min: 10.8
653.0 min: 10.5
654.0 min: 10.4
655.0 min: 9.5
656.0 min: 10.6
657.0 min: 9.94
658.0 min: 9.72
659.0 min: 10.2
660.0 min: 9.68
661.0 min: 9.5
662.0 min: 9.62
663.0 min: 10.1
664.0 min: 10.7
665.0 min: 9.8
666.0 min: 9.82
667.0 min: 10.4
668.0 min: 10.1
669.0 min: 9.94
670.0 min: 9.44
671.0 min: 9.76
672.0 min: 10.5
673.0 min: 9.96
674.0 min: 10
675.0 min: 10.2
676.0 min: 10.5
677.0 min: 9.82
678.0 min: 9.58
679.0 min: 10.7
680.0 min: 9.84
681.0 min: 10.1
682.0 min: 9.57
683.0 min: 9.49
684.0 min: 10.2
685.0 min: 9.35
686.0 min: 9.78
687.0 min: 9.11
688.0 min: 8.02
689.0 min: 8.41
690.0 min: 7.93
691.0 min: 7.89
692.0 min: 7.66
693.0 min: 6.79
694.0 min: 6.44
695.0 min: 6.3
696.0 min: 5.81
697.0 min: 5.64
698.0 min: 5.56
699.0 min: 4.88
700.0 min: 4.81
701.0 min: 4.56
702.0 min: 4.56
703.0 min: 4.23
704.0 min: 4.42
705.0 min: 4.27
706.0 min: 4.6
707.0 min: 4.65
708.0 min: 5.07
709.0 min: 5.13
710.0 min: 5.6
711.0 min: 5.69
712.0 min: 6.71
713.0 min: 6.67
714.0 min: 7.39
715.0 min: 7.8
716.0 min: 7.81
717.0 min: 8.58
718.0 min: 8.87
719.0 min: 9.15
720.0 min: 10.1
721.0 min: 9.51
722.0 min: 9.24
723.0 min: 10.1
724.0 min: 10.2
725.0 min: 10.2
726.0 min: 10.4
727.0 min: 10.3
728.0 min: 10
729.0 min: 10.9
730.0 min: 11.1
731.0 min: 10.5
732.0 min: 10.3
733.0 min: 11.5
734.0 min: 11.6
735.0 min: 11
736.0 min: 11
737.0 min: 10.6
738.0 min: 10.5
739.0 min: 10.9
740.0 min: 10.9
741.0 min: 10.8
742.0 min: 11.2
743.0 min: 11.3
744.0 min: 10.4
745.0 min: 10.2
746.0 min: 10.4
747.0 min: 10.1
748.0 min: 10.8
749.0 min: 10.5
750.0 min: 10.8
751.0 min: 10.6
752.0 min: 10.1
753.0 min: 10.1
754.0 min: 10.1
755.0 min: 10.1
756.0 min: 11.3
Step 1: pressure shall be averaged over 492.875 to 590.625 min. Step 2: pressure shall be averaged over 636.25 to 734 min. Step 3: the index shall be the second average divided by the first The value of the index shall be 0.92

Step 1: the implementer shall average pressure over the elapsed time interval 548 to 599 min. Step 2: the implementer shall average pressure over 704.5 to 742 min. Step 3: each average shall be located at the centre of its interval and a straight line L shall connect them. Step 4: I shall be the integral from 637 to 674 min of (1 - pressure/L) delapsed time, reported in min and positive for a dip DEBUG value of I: -3.0 min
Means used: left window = 9.9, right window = 8.94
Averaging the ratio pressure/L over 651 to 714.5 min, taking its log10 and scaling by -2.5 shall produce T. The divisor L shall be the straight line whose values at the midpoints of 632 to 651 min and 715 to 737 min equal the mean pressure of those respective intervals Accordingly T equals 0.23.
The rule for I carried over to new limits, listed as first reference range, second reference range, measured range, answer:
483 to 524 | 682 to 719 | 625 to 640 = -3.8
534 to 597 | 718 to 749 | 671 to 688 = 0.7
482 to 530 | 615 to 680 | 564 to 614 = 1.5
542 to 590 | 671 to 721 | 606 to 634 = -2.9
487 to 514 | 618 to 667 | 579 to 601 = 1.1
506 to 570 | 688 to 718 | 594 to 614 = -4.3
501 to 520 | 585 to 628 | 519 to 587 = 2.2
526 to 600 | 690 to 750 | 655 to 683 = -3.9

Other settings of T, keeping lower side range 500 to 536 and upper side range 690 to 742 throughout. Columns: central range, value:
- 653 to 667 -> -0.20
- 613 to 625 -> -0.16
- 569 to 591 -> -0.15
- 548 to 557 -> -0.15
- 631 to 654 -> -0.22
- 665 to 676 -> -0.21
